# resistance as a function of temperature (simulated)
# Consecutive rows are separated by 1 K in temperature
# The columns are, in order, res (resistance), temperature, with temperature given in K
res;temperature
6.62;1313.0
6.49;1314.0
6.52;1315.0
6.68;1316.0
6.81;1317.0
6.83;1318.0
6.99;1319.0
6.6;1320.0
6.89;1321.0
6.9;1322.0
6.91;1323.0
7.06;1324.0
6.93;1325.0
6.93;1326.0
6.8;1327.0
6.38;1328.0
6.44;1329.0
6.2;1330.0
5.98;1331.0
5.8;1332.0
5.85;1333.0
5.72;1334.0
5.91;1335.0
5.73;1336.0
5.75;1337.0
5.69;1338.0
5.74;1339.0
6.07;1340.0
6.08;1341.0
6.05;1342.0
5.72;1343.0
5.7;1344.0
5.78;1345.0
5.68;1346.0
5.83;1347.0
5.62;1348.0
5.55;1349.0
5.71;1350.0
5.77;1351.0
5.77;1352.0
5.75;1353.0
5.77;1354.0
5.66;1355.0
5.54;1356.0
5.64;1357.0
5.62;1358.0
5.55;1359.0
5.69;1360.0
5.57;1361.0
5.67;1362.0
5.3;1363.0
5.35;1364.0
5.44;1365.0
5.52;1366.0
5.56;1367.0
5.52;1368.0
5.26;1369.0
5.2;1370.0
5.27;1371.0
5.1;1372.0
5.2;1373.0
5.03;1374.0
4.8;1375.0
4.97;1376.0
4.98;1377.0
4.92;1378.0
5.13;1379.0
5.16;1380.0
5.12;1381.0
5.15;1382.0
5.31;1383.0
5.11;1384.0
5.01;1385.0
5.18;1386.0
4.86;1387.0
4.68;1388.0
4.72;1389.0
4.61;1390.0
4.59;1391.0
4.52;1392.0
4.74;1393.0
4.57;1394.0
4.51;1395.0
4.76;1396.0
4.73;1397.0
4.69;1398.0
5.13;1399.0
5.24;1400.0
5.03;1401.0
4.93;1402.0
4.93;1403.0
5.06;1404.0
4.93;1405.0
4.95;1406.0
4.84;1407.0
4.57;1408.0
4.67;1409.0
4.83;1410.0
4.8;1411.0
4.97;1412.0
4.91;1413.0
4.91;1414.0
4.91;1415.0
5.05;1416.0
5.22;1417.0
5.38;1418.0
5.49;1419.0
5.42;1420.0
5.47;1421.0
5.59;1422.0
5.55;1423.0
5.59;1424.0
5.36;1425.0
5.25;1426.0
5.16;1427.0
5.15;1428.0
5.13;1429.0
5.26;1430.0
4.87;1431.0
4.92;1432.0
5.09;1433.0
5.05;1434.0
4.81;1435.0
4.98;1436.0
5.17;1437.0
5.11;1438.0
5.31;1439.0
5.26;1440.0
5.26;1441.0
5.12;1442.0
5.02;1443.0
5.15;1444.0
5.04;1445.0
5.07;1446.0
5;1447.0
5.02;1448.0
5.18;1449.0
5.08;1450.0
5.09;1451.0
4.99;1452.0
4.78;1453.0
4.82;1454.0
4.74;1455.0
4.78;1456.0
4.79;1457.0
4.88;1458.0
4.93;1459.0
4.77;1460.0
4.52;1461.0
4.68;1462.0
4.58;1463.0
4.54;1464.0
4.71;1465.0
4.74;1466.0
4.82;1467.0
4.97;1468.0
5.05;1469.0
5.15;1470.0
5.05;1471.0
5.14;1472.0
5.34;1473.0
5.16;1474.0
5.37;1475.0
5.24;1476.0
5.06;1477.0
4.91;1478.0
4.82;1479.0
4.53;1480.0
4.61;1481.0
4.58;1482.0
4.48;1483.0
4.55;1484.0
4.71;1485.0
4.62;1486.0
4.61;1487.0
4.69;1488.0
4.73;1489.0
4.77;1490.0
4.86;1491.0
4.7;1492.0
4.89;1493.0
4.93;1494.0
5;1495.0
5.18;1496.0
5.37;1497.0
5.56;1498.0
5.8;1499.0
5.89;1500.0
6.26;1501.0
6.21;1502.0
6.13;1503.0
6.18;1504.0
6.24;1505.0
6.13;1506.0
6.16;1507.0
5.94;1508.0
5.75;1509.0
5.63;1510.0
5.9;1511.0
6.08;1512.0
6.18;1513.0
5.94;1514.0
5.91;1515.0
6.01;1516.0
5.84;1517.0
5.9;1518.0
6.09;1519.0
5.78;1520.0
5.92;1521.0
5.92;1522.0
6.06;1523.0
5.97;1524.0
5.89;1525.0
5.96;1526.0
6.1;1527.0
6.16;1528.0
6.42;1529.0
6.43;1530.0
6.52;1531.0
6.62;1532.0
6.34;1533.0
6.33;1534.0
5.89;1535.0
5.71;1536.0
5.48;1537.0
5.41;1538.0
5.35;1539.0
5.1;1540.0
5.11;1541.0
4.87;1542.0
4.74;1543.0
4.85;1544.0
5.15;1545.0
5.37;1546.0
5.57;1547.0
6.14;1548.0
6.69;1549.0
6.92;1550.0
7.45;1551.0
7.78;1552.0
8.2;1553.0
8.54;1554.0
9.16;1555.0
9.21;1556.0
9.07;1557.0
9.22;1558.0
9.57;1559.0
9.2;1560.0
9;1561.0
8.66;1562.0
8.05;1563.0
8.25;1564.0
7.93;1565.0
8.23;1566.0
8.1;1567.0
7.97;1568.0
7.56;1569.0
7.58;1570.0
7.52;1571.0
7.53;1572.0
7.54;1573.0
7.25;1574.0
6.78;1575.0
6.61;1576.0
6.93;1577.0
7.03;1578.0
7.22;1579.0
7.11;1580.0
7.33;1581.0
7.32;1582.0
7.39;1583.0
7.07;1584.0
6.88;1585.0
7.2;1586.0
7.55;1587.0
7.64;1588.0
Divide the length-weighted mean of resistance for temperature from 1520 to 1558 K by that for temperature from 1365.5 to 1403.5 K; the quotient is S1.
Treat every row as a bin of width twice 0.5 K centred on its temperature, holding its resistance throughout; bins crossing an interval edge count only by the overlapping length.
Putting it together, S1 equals 1.27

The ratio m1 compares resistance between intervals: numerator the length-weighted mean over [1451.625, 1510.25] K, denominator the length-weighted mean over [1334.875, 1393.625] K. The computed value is 0.9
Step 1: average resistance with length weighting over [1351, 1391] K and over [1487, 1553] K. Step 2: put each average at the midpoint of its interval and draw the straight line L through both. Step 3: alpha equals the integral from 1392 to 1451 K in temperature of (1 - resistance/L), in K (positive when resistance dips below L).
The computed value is 4.4 K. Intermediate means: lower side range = 5.27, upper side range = 5.81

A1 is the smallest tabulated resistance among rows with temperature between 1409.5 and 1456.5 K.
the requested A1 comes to 4.74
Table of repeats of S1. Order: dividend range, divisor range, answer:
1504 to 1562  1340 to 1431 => 1.24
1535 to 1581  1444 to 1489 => 1.47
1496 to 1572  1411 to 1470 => 1.31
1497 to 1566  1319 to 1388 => 1.14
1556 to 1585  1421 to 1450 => 1.52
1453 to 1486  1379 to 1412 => 0.99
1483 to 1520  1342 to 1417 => 1.07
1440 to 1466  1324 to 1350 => 0.82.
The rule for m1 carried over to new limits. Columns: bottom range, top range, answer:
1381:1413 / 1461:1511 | 1.06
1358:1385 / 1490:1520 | 1.09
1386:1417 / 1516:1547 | 1.20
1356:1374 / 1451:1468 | 0.88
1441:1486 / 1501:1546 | 1.20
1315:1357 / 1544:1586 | 1.23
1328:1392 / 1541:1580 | 1.36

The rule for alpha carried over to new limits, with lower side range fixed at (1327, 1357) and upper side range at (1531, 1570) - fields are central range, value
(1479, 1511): 7.0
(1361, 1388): 3.8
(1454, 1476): 5.6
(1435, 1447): 2.5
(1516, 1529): 1.7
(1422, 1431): 1.5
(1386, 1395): 2.1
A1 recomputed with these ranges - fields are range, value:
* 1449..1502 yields 4.48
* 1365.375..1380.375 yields 4.8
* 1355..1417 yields 4.51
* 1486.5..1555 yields 4.61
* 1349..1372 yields 5.1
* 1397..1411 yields 4.57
